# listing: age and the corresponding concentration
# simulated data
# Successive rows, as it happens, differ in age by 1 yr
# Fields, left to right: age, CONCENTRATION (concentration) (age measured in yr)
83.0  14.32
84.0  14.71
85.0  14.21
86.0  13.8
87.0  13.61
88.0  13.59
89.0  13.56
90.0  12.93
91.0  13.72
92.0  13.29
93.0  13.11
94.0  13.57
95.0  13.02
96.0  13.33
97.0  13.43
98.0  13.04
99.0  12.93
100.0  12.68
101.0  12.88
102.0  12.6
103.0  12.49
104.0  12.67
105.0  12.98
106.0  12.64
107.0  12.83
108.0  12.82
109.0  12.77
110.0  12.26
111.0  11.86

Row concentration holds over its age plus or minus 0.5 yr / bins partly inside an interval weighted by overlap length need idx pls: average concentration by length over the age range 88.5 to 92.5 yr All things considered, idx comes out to 13.4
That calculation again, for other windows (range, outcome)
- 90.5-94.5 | 13.4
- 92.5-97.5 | 13.3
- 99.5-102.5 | 12.7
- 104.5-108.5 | 12.8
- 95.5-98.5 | 13.3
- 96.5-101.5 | 13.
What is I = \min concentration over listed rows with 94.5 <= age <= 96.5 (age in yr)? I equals 13.02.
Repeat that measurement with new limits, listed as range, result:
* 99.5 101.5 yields 12.68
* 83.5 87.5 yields 13.61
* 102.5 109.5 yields 12.49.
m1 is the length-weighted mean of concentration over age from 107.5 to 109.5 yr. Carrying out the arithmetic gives 12.8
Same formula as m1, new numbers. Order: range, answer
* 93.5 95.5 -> 13.3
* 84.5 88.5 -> 13.8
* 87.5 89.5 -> 13.6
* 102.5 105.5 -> 12.7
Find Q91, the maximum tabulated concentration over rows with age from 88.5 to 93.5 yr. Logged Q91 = 13.72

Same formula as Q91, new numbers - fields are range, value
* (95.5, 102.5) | 13.43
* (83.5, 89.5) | 14.71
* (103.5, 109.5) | 12.98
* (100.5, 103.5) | 12.88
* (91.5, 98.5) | 13.57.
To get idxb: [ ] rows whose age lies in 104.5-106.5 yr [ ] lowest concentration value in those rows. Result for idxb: 12.64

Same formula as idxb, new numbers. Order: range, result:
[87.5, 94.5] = 12.93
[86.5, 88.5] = 13.59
